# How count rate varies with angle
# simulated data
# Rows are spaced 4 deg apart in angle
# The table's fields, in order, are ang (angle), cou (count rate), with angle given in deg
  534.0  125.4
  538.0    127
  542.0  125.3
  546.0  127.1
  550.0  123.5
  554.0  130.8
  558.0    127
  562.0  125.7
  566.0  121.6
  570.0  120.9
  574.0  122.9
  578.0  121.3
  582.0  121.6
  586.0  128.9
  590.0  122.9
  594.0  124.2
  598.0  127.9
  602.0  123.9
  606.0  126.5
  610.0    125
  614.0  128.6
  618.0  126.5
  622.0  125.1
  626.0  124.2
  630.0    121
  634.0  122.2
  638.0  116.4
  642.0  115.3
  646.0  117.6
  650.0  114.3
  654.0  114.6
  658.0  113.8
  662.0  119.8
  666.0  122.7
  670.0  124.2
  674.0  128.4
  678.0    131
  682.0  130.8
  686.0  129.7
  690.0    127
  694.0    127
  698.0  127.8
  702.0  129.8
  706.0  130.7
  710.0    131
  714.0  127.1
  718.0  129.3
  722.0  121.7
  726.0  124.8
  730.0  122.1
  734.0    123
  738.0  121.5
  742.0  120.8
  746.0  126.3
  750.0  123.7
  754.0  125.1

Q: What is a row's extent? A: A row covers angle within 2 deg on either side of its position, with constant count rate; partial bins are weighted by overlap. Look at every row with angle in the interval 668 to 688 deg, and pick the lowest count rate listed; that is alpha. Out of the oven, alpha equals 124.2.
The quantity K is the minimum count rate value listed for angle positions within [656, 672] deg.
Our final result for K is 113.8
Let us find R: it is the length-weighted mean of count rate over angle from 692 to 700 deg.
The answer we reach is 127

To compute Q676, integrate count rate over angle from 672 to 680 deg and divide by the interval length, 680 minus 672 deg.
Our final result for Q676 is 130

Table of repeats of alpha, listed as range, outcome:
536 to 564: 123.5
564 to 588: 120.9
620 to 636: 121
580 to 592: 121.6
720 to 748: 120.8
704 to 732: 121.7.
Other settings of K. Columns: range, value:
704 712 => 130.7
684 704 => 127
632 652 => 114.3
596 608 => 123.9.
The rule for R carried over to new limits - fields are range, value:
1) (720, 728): 123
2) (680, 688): 130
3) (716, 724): 126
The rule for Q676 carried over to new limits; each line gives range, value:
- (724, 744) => 122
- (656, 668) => 119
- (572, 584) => 122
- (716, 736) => 124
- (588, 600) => 125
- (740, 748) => 124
